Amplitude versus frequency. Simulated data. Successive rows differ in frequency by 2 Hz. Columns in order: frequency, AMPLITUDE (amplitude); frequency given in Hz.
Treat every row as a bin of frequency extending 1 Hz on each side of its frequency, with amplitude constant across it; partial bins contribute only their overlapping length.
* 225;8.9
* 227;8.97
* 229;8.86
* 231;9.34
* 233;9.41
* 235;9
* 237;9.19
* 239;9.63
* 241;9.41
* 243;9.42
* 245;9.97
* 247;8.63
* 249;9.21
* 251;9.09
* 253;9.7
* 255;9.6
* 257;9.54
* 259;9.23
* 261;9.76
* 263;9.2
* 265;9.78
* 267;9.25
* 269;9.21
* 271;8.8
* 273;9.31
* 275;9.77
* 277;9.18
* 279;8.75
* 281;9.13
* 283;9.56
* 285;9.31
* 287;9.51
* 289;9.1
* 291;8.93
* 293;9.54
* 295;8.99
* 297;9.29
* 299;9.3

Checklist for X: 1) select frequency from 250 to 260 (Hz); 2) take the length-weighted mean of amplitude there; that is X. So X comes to 9.43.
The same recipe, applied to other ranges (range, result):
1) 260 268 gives 9.5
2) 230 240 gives 9.31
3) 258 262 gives 9.5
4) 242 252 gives 9.26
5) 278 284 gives 9.15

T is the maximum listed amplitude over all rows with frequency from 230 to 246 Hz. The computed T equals 9.97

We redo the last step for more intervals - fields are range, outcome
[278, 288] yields 9.56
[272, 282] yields 9.77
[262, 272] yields 9.78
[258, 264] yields 9.76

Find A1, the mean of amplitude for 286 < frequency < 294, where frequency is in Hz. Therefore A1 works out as 9.27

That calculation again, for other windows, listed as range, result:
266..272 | 9.09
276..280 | 8.96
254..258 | 9.57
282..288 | 9.46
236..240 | 9.41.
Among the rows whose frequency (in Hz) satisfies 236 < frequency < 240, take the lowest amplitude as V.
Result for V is 9.19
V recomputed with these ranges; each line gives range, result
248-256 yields 9.09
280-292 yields 8.93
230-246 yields 9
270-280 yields 8.75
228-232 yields 8.86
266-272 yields 8.8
